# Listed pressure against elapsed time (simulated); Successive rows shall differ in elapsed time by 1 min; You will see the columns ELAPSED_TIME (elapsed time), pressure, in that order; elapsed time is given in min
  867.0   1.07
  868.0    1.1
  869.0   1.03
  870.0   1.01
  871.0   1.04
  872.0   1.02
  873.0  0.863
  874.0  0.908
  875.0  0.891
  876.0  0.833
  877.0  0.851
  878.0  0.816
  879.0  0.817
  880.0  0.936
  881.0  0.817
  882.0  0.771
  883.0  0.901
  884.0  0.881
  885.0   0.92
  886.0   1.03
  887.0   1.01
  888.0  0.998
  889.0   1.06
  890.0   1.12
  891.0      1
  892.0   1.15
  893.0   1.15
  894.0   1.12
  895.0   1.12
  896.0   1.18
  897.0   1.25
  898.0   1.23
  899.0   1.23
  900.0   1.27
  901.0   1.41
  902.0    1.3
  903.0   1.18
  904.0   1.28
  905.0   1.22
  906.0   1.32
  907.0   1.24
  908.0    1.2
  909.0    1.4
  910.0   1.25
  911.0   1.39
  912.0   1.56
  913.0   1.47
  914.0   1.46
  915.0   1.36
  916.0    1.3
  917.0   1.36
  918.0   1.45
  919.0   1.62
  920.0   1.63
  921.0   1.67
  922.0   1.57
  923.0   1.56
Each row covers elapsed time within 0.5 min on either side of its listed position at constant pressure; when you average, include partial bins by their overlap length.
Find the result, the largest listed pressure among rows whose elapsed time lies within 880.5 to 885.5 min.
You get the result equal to 0.92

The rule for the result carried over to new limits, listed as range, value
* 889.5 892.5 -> 1.15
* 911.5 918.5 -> 1.56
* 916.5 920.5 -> 1.63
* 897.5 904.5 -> 1.41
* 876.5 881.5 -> 0.936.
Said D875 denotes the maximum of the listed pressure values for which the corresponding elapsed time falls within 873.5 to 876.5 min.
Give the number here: 0.908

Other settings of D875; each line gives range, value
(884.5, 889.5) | 1.06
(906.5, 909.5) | 1.4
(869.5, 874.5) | 1.04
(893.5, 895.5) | 1.12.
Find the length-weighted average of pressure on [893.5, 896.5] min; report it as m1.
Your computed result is 1.14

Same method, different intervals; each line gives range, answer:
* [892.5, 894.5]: 1.14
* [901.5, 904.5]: 1.25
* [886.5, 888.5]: 1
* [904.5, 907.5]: 1.26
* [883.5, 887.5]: 0.96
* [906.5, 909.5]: 1.28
